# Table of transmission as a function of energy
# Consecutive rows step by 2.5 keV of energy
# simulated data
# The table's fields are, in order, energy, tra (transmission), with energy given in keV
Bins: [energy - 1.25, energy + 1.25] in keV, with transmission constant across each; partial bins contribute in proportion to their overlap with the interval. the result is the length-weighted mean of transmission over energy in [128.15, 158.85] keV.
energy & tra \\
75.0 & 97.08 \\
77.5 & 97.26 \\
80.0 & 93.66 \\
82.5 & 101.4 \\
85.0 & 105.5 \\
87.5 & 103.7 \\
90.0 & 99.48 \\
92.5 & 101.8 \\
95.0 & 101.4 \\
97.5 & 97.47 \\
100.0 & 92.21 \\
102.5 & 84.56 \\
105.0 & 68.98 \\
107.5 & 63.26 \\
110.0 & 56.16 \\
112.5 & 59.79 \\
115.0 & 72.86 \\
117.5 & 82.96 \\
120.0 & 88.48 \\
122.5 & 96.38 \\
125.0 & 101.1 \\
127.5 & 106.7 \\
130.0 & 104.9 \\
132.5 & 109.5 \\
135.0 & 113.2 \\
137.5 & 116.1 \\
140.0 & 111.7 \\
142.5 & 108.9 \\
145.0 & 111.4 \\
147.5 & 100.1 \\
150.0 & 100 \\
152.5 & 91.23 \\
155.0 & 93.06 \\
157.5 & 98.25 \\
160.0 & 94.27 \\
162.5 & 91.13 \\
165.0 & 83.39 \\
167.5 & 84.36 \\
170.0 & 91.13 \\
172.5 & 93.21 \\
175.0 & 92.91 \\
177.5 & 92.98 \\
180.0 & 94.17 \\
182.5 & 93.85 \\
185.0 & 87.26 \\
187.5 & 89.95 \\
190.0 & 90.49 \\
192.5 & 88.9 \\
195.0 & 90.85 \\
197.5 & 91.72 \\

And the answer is 105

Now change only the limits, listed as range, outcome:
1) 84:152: 94.7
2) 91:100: 99.1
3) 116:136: 99.9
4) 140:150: 107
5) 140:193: 94.3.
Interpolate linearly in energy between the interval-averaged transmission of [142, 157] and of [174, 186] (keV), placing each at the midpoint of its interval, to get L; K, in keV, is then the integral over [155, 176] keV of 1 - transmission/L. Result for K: 1.1 keV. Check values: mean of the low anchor 100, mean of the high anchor 92.3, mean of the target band 91.2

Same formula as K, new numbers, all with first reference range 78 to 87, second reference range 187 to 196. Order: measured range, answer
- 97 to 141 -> 2.97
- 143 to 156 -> -0.81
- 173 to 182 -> -0.20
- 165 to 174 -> 0.32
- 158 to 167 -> 0.28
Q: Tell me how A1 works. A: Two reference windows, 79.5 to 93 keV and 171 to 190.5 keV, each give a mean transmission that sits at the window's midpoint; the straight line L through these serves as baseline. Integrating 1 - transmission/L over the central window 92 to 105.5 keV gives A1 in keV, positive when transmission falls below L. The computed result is 1.1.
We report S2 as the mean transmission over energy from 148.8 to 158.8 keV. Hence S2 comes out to 95.6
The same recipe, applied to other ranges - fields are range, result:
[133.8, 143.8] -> 112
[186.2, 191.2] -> 90.2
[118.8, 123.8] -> 92.6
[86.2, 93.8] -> 102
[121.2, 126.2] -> 98.6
